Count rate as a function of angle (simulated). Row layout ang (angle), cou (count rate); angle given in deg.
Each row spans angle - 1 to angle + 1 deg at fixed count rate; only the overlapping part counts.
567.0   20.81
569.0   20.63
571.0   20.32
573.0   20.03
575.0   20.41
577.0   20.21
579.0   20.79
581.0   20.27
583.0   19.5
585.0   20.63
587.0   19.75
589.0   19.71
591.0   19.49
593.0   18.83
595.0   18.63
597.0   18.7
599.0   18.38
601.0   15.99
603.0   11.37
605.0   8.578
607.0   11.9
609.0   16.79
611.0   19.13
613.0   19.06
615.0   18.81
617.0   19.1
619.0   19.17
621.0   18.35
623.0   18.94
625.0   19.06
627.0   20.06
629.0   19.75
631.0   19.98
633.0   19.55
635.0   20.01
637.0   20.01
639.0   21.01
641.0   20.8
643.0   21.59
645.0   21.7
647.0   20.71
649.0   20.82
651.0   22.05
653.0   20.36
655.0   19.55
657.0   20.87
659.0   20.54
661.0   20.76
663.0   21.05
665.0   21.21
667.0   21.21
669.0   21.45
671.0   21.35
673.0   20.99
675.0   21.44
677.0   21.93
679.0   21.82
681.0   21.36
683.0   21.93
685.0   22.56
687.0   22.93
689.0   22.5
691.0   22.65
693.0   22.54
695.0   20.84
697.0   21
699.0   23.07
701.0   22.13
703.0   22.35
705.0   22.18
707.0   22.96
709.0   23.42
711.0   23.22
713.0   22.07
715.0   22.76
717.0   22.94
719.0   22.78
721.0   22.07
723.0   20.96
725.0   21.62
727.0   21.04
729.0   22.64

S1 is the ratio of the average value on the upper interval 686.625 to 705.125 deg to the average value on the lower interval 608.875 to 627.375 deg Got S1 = 1.17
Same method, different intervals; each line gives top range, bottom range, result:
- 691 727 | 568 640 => 1.19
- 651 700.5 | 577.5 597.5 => 1.09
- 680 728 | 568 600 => 1.13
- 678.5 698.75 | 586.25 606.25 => 1.31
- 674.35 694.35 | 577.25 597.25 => 1.13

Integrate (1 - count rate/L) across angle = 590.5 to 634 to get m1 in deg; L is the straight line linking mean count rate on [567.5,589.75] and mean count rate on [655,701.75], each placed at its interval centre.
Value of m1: 6.3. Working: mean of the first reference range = 20.2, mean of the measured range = 17.7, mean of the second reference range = 21.6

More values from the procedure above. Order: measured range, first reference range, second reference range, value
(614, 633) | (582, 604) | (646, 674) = 0.2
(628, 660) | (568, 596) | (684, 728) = 0.8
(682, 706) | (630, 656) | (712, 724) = -0.5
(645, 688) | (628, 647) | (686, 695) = 0.6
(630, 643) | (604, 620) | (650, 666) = -1.0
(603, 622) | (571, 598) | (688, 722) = 3.7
